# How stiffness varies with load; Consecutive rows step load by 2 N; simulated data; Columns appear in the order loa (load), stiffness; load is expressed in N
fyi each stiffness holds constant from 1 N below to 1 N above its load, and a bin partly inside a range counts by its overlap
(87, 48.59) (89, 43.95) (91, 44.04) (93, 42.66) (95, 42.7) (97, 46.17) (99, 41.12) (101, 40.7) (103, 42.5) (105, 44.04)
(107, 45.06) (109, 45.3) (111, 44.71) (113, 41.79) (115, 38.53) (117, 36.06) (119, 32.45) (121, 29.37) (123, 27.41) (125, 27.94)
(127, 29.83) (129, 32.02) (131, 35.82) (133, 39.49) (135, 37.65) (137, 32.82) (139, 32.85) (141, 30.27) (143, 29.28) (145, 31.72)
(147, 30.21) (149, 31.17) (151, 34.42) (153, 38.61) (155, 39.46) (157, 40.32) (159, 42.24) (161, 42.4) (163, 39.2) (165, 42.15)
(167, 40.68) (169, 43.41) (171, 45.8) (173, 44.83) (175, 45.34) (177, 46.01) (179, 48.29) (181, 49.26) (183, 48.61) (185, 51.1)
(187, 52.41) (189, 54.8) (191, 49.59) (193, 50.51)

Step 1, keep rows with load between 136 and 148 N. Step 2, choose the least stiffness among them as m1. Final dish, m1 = 29.28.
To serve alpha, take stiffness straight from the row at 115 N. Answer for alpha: 38.53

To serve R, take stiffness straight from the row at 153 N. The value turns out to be 38.61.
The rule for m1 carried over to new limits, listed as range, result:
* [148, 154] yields 31.17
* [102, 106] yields 42.5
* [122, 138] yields 27.41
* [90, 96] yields 42.66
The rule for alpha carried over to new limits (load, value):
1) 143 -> 29.28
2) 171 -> 45.8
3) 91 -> 44.04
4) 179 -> 48.29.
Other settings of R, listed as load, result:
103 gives 42.5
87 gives 48.59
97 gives 46.17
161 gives 42.4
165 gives 42.15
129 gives 32.02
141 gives 30.27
